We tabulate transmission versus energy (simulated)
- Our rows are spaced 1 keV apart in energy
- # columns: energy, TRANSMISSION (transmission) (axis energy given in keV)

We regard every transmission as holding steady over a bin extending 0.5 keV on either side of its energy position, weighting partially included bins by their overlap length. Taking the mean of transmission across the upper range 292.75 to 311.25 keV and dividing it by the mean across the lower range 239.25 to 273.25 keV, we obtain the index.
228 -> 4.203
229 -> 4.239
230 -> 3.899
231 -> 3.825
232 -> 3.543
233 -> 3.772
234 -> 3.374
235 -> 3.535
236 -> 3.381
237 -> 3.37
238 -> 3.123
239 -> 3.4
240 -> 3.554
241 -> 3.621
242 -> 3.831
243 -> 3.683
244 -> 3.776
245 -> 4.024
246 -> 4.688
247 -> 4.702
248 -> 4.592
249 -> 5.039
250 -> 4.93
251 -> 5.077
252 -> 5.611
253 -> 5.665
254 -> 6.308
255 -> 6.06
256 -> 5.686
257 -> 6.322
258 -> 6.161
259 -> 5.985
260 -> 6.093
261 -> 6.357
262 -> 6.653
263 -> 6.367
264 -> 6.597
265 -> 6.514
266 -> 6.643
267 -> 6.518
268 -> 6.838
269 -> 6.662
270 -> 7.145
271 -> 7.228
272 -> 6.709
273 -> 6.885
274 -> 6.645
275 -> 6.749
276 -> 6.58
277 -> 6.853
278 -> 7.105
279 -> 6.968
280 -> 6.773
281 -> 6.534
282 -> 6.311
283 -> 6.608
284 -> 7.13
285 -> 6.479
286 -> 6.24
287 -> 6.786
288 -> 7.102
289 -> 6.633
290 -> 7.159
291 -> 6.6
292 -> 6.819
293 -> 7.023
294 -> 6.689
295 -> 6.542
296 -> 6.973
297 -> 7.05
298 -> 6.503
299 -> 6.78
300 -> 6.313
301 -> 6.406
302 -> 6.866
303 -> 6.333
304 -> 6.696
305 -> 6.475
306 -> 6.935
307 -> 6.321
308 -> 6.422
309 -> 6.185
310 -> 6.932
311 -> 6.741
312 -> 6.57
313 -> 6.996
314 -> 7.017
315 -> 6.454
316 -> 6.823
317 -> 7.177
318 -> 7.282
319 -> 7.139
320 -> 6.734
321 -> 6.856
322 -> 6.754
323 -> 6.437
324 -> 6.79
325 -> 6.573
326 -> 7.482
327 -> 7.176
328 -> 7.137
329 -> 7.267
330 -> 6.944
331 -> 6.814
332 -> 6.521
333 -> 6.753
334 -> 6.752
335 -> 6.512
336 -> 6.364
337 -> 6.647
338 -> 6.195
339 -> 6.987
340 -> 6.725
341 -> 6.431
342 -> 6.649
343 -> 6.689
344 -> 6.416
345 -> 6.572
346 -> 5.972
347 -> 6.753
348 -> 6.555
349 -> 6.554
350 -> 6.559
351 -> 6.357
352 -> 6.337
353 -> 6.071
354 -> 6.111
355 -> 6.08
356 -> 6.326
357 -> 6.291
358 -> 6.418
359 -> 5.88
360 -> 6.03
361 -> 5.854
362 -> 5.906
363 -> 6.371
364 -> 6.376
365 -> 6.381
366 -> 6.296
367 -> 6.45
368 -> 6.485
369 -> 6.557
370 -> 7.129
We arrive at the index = 1.18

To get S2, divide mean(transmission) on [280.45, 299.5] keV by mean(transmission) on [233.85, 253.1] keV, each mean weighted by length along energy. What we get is 1.63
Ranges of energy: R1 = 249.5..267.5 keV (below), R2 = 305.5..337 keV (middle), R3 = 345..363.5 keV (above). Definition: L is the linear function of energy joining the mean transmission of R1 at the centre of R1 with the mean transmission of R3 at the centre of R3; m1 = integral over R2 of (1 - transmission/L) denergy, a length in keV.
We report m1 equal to -3.1 keV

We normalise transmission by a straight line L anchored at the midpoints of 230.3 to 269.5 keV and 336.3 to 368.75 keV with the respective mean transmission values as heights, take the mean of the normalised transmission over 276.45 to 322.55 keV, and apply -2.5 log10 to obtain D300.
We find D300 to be -0.189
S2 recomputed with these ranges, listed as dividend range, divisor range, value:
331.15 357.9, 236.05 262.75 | 1.31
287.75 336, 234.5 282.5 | 1.21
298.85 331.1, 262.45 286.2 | 1.01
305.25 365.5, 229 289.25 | 1.18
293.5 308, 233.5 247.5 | 1.78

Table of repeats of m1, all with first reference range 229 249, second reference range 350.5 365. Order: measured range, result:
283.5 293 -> -3.94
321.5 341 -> -3.88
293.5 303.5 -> -3.29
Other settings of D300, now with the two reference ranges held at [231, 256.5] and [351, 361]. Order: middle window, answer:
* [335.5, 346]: -0.11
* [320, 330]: -0.22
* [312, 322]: -0.24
